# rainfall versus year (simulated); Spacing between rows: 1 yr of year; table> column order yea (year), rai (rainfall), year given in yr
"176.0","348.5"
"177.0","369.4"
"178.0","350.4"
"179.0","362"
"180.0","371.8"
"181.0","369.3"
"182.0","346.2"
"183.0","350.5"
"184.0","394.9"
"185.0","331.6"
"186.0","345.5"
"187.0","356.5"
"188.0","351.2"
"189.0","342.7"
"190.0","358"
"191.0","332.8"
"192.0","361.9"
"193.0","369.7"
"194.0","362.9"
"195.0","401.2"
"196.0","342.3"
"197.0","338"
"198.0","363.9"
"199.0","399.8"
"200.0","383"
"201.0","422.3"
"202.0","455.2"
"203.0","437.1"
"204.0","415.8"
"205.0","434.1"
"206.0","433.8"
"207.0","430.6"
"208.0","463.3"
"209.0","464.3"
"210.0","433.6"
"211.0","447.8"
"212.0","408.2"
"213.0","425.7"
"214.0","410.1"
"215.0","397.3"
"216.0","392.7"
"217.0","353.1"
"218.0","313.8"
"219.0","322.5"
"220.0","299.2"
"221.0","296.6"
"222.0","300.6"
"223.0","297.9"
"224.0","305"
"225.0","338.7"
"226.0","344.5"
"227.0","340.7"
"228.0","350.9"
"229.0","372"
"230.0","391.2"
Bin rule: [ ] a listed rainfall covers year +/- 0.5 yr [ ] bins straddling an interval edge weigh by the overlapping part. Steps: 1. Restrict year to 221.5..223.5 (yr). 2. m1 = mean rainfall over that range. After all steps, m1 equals 299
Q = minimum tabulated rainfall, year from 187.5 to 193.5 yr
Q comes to 332.8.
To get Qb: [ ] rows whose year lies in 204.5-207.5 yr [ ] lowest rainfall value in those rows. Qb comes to 430.6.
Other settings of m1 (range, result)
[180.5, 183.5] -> 355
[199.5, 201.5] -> 403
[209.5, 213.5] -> 429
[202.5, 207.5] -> 430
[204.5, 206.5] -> 434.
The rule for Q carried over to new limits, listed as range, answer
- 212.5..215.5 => 397.3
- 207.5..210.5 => 433.6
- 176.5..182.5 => 346.2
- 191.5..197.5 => 338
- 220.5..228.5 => 296.6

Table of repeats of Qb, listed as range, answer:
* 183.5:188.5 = 331.6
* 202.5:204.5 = 415.8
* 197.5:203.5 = 363.9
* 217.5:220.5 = 299.2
